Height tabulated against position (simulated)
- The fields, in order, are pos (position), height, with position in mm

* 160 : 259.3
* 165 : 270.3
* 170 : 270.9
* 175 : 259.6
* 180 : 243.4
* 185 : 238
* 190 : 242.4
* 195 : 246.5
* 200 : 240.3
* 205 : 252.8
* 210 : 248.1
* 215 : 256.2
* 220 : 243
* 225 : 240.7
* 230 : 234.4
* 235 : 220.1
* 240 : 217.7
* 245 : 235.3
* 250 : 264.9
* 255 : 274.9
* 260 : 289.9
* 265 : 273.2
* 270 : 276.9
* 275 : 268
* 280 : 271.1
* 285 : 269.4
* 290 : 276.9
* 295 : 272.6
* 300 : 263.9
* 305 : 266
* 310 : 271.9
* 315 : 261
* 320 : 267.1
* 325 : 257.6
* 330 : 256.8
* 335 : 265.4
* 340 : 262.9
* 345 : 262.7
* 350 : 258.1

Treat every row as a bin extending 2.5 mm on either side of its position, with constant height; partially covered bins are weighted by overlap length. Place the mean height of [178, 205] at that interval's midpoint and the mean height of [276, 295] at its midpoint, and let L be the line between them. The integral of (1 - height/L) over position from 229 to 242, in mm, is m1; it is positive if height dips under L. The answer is 1.7 mm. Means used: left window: 243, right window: 272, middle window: 223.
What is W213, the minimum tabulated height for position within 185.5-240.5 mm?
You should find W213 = 217.7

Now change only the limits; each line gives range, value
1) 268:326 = 257.6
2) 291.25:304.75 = 263.9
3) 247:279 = 264.9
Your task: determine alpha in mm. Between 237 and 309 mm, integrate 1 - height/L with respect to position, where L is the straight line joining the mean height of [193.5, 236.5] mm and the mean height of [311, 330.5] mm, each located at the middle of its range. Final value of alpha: -3.5 mm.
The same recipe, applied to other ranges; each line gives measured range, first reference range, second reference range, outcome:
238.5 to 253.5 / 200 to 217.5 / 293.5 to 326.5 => 0.8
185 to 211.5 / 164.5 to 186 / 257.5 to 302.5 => 1.5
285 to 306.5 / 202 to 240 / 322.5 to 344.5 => -1.4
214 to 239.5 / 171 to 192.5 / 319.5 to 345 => 1.6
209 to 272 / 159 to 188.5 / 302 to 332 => 1.9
